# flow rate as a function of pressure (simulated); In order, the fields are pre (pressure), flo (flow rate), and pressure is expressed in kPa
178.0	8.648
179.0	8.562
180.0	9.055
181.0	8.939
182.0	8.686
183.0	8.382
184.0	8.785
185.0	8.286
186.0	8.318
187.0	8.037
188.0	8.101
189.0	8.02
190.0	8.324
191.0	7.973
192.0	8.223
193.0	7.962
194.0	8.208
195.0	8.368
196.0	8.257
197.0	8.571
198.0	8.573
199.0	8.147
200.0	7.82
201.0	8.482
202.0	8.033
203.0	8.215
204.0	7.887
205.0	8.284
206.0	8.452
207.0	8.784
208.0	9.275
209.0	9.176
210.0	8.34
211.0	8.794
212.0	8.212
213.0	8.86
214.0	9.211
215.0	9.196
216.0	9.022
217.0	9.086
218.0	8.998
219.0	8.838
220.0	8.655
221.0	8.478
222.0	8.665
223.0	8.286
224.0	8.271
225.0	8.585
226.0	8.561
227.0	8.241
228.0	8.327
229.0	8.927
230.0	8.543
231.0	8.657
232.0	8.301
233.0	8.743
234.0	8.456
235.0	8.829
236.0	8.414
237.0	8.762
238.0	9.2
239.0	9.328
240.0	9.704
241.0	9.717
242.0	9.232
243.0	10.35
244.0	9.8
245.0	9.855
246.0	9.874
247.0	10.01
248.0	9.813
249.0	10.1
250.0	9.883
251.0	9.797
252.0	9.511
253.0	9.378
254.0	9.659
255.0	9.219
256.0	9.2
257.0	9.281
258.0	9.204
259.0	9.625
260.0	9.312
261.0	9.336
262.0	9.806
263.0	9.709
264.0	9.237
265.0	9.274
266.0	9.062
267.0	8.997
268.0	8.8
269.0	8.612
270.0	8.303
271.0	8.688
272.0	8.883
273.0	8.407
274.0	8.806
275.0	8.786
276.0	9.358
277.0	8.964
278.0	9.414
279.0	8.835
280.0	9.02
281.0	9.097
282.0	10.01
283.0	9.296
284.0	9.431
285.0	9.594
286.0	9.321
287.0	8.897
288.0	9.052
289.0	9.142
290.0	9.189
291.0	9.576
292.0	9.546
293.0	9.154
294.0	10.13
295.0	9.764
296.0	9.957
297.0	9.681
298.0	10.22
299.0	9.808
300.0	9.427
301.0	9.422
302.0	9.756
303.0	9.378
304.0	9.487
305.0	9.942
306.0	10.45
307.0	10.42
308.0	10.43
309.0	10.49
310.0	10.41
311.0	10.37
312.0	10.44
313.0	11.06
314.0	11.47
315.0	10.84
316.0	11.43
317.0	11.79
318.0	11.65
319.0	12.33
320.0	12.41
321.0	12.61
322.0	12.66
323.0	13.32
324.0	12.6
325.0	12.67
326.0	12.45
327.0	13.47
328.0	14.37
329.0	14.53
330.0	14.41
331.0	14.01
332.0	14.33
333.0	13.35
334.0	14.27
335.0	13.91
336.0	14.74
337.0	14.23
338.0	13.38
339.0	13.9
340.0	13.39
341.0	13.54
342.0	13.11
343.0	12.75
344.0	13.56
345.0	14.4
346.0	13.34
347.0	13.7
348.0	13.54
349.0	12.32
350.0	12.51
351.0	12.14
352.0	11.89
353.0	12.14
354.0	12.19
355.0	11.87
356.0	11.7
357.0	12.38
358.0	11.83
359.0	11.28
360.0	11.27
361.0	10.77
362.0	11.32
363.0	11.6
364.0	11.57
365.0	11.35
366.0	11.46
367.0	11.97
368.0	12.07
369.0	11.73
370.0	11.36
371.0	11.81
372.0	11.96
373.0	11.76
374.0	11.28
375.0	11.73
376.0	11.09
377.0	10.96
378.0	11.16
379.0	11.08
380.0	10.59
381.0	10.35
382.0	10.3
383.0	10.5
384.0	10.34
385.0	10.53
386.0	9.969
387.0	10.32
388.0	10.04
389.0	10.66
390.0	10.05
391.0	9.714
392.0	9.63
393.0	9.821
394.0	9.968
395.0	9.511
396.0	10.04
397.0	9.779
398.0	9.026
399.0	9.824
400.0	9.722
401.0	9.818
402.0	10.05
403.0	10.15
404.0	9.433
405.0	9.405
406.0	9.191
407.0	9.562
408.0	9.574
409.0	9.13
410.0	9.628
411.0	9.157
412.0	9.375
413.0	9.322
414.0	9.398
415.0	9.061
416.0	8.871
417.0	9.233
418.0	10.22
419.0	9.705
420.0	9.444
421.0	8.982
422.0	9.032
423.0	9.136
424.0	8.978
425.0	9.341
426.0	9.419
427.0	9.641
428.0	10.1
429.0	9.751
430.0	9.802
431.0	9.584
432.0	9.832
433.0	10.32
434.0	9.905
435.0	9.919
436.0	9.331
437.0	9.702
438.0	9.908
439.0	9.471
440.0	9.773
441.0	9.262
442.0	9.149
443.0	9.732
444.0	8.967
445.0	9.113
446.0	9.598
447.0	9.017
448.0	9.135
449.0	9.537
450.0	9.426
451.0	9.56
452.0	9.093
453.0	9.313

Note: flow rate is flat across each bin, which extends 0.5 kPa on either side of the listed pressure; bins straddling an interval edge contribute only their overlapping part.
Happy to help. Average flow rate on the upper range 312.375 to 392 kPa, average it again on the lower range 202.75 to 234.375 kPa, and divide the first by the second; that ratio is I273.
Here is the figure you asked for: 1.40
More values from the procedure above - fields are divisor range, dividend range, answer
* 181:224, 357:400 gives 1.27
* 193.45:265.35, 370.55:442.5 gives 1.11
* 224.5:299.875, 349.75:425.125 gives 1.13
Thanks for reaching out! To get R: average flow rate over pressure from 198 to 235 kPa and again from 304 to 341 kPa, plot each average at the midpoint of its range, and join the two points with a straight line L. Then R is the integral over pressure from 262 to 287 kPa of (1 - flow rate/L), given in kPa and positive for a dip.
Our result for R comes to 3.73 kPa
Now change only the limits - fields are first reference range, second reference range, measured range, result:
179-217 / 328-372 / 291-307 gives 2.19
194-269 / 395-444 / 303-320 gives -2.97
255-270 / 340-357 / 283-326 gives 2.02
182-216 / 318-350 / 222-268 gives 4.20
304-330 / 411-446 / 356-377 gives -1.56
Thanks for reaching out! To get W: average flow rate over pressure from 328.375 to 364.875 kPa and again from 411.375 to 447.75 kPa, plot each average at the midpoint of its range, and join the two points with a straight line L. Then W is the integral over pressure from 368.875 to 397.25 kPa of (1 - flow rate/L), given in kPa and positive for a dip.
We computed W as 2.0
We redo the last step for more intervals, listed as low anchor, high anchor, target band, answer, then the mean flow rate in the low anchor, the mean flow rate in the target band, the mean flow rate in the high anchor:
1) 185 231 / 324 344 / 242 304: 9.6 kPa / 8.48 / 9.39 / 13.7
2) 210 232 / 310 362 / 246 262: 0.4 kPa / 8.67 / 9.57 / 12.7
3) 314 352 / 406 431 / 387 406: 1.0 kPa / 13.1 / 9.81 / 9.41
